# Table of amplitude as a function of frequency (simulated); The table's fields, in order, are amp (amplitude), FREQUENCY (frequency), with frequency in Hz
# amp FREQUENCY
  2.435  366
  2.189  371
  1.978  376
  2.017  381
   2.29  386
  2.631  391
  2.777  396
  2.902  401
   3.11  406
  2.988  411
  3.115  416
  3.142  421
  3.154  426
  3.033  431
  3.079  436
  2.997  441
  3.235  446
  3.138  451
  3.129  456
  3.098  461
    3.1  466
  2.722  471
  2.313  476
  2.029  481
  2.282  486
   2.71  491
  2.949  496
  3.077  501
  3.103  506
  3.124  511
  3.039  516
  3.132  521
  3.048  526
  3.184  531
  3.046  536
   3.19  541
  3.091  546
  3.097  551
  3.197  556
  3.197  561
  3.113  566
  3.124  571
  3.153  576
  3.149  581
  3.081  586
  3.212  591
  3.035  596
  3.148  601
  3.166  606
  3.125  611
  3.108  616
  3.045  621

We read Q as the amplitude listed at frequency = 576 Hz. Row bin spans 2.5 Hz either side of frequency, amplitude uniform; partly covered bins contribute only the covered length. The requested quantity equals 3.153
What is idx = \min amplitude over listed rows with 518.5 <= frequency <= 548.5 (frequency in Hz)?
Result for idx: 3.046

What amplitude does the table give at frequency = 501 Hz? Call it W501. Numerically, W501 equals 3.077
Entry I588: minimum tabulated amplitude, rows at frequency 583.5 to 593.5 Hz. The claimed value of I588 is 3.081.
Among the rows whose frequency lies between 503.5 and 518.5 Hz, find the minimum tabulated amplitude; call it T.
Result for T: 3.039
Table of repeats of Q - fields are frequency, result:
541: 3.19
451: 3.138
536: 3.046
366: 2.435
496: 2.949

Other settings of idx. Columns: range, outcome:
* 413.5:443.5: 2.997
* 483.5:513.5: 2.282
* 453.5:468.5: 3.098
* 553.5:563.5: 3.197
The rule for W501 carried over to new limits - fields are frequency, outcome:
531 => 3.184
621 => 3.045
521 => 3.132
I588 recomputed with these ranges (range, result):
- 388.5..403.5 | 2.631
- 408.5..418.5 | 2.988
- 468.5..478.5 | 2.313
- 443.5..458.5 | 3.129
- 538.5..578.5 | 3.091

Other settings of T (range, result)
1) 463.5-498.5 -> 2.029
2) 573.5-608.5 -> 3.035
